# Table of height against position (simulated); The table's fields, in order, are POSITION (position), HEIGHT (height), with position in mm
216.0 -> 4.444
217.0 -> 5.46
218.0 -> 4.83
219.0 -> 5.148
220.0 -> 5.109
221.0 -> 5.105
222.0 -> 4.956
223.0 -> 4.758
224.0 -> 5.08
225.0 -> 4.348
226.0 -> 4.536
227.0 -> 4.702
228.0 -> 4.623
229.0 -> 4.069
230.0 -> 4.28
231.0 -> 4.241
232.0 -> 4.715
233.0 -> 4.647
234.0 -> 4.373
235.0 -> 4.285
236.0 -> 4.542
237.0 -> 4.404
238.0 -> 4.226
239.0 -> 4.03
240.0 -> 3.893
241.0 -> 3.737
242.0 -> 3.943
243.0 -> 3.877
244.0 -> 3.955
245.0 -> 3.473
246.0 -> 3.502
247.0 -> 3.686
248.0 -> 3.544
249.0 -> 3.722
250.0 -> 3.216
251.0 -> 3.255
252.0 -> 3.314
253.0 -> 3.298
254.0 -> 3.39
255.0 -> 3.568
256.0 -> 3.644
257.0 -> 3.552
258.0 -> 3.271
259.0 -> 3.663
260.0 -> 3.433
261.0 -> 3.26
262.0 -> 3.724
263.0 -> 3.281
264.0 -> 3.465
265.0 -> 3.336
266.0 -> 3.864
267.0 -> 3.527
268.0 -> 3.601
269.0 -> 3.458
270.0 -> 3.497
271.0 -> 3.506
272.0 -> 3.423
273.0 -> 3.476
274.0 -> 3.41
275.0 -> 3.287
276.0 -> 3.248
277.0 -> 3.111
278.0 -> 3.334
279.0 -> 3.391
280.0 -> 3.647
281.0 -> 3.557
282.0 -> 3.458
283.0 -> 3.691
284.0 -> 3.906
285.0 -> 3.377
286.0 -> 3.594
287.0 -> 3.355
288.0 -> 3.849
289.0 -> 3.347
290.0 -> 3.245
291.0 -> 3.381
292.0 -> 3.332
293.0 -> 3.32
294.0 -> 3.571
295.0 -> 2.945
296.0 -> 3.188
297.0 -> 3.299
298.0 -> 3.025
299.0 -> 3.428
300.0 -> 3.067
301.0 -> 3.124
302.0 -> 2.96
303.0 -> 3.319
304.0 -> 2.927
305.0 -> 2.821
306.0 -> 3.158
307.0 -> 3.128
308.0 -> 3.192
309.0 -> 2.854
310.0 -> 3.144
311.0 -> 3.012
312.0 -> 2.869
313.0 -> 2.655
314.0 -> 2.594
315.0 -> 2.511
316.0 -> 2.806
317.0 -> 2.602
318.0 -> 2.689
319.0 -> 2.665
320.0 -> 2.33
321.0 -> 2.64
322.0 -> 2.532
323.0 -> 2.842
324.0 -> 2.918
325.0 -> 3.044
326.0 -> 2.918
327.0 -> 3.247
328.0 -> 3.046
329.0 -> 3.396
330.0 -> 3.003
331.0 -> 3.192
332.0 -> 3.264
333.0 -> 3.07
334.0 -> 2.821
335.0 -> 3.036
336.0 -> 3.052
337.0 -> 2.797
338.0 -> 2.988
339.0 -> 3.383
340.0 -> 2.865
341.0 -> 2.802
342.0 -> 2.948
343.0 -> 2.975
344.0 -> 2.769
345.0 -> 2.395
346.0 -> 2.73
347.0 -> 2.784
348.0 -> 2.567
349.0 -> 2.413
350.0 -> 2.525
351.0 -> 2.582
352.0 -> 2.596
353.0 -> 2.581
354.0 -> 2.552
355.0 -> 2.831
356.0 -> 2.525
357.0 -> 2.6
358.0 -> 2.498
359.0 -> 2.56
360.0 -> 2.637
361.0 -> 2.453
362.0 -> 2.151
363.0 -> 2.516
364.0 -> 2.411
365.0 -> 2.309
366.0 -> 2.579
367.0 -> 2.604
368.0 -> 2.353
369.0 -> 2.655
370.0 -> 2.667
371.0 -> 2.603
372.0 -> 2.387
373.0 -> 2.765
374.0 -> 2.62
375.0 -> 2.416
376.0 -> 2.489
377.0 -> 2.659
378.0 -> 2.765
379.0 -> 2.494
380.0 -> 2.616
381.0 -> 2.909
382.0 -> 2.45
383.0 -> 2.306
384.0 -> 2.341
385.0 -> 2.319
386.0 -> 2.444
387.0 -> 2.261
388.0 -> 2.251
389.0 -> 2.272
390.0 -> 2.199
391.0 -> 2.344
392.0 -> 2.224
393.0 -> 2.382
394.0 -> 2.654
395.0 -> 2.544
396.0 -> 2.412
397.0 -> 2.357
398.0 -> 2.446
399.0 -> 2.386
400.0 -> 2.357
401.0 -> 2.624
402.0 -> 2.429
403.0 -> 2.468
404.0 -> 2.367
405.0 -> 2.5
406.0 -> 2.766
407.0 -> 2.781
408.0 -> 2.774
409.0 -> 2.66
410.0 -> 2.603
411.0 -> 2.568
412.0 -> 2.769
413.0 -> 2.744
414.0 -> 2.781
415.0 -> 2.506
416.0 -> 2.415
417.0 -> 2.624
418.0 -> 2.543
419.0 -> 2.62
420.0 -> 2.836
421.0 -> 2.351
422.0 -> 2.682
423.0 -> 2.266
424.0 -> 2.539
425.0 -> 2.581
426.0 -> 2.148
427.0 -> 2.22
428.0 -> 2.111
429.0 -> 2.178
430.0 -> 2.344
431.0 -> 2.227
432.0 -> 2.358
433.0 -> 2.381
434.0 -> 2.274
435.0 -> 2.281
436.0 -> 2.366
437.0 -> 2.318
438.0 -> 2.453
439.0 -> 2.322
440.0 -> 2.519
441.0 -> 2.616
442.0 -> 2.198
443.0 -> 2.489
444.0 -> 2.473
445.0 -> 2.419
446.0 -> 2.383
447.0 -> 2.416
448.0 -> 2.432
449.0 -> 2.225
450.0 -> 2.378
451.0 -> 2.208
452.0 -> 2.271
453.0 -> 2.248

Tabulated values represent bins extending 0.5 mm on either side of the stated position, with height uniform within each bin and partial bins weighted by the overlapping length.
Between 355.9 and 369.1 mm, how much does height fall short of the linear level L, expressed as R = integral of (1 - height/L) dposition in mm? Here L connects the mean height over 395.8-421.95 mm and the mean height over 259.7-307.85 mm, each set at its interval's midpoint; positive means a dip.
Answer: 1.8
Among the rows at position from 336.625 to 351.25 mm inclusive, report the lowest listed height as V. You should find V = 2.395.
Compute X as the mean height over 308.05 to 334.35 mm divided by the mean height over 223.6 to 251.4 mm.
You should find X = 0.7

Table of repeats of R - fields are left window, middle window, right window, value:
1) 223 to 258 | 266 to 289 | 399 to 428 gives 1.18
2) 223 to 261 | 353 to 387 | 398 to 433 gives 4.16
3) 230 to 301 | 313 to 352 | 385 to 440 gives 3.03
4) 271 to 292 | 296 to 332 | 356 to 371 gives 1.46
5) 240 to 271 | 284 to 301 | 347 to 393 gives -0.74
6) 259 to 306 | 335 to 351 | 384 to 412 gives 0.55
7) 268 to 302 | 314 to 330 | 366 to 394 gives 1.15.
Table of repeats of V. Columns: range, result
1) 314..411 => 2.151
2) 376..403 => 2.199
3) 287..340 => 2.33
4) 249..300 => 2.945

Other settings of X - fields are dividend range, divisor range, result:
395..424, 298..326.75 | 0.89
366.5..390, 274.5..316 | 0.78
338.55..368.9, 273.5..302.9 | 0.78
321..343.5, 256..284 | 0.86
